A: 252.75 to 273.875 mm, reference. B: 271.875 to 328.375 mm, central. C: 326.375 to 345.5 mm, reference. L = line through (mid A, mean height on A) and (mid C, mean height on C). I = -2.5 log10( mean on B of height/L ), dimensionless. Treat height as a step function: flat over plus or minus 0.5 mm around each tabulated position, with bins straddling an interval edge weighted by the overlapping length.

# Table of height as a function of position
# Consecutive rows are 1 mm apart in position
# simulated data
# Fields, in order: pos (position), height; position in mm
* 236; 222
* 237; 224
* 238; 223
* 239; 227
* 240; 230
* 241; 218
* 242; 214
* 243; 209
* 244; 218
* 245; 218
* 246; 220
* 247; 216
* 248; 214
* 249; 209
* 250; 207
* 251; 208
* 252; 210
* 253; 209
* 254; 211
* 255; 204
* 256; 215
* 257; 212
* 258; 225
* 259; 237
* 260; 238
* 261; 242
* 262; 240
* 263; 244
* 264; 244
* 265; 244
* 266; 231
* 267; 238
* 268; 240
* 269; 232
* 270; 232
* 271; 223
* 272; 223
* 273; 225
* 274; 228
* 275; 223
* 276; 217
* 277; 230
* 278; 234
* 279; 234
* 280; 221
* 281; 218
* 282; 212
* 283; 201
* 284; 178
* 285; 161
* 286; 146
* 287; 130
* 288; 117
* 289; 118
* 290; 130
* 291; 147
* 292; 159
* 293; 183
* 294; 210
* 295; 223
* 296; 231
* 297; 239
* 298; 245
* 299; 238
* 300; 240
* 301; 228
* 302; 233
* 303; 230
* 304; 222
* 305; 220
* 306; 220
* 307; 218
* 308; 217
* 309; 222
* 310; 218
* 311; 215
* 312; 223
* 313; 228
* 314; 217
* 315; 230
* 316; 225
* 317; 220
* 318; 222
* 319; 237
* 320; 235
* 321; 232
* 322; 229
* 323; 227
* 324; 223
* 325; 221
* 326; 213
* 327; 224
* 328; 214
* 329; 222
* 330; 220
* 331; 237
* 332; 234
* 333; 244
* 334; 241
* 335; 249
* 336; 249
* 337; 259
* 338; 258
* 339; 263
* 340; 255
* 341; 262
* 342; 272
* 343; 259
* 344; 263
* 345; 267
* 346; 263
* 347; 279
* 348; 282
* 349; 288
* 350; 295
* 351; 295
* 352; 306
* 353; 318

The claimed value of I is 0.13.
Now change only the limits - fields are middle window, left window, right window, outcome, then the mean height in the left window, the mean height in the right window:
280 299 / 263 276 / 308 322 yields 0.242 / 232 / 225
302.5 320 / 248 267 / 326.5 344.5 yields 0.076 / 224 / 246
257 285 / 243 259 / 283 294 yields -0.246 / 214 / 152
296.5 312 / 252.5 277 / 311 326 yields -0.003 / 228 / 226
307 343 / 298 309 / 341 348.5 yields 0.071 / 227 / 269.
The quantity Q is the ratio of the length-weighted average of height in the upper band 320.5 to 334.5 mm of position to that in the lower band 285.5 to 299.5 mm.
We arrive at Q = 1.26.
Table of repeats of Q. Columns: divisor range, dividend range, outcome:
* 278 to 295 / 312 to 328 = 1.28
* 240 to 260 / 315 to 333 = 1.05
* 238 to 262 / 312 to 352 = 1.12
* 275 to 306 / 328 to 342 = 1.22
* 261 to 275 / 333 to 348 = 1.11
